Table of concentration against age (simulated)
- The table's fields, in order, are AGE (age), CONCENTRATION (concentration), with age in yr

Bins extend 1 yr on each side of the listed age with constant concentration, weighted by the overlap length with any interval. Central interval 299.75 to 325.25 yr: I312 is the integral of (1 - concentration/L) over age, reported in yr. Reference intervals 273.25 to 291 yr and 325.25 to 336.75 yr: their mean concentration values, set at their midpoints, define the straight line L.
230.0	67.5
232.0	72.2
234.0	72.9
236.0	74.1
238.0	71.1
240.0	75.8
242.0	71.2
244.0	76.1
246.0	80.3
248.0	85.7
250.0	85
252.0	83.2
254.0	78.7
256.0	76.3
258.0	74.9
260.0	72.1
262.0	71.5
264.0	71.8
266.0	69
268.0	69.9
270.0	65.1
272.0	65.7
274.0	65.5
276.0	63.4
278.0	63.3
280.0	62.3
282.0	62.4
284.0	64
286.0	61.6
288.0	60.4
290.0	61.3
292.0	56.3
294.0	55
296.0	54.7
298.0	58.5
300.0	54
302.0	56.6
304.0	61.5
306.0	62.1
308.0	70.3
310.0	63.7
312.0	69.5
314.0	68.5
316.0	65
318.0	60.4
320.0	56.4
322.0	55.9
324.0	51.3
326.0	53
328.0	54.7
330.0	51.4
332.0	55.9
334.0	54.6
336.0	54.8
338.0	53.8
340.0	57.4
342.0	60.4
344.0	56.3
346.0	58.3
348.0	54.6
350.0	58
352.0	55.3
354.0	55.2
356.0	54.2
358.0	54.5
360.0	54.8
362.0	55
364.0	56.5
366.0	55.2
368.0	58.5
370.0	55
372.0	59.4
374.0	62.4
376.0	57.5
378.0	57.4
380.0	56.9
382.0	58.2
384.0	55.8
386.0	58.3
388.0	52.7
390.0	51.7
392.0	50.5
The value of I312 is -1.77 yr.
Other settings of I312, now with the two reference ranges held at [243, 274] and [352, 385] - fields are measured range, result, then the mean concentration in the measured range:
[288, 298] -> 1.69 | 57.4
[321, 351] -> 3.17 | 55.4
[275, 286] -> 1.26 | 62.9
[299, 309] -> 0.94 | 60.9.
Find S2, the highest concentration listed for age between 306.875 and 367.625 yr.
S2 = 70.3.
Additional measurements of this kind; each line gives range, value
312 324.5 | 69.5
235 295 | 85.7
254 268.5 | 78.7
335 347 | 60.4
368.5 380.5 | 62.4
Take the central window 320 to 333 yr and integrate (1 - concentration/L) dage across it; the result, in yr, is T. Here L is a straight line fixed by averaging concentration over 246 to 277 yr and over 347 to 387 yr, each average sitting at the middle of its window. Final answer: 1.9 yr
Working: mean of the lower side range 73.4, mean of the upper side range 56.6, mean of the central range 53.9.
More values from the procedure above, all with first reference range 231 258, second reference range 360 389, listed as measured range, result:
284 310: 3.47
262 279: 1.41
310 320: 0.23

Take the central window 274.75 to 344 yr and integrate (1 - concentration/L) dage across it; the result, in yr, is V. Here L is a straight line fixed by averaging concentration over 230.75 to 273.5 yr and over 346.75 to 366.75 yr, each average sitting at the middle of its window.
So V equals 5.01 yr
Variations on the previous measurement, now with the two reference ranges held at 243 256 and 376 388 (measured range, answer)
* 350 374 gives 1.74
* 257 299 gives 6.52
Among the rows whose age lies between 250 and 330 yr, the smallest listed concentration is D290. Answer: 51.3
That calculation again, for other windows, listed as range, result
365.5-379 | 55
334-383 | 53.8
